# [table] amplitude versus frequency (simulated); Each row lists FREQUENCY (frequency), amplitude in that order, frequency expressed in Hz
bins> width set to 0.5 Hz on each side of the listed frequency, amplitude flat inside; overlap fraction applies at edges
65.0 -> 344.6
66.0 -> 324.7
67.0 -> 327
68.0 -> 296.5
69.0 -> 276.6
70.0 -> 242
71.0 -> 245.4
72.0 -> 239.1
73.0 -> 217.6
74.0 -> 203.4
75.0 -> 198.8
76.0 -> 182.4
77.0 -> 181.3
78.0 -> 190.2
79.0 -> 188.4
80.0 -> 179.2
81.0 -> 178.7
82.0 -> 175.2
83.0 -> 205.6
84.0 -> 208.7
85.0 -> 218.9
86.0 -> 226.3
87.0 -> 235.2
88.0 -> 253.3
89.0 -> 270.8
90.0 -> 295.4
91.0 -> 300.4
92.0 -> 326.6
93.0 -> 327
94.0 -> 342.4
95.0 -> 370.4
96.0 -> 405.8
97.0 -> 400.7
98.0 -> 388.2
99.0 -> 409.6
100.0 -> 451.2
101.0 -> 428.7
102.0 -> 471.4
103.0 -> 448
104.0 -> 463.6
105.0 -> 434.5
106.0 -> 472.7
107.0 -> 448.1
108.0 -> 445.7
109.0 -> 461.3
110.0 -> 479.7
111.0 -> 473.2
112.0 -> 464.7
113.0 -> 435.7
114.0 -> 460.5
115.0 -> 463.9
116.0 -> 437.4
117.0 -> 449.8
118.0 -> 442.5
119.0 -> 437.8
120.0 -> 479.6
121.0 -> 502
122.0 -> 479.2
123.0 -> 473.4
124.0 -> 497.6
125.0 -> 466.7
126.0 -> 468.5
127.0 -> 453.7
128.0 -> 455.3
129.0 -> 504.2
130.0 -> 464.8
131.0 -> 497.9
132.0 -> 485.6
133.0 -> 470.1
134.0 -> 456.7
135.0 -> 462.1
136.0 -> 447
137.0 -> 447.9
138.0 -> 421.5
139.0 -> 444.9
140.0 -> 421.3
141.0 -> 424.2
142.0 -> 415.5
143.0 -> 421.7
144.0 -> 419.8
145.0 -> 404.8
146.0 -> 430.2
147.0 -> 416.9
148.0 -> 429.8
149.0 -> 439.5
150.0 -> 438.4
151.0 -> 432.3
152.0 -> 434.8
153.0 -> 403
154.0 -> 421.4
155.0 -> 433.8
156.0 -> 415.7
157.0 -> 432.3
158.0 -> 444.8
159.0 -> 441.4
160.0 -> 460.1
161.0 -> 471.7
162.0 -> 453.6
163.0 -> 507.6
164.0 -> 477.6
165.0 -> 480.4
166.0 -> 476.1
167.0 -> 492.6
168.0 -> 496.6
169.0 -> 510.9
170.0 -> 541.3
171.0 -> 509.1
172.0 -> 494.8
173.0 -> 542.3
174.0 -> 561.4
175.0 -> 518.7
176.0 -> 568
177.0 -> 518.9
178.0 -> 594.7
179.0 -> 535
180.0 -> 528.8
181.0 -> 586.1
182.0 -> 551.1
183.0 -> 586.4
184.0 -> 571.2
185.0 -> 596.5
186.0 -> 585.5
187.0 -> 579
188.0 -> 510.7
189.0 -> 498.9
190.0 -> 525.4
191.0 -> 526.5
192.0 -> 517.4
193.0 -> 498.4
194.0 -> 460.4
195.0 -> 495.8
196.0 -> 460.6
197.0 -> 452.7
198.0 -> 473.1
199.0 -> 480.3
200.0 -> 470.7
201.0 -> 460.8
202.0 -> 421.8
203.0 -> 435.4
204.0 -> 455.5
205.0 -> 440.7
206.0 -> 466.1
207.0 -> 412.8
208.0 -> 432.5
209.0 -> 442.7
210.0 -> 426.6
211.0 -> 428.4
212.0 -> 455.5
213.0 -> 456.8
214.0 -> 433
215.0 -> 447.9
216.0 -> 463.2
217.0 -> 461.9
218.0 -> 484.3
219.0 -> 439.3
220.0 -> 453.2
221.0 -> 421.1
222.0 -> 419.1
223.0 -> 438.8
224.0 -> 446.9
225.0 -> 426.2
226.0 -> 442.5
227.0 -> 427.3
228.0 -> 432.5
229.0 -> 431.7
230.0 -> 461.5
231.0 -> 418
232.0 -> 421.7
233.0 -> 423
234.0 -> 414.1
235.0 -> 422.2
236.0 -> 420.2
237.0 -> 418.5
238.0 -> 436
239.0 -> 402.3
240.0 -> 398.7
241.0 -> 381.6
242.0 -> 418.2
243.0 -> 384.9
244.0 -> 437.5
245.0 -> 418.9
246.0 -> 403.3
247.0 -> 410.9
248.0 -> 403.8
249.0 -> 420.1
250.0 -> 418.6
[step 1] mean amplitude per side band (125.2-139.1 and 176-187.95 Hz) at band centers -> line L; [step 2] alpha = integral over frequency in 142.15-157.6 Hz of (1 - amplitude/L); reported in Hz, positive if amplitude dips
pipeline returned 2.30 Hz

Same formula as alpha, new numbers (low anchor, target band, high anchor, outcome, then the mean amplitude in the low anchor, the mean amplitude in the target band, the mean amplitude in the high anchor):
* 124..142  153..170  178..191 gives 1.6 Hz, 458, 464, 555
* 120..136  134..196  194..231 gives -3.0 Hz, 475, 484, 447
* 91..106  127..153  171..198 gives 1.2 Hz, 404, 443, 532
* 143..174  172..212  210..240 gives -4.9 Hz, 460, 502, 435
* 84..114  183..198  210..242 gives -3.7 Hz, 383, 521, 433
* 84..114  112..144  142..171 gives -3.1 Hz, 383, 457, 451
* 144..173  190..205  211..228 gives -0.8 Hz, 458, 473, 444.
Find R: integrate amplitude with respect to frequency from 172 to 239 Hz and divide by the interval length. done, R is 476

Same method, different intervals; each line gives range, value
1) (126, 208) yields 479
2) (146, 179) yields 477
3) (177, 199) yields 529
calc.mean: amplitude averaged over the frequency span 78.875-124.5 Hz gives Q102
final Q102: 380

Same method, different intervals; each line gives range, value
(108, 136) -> 467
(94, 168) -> 448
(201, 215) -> 440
